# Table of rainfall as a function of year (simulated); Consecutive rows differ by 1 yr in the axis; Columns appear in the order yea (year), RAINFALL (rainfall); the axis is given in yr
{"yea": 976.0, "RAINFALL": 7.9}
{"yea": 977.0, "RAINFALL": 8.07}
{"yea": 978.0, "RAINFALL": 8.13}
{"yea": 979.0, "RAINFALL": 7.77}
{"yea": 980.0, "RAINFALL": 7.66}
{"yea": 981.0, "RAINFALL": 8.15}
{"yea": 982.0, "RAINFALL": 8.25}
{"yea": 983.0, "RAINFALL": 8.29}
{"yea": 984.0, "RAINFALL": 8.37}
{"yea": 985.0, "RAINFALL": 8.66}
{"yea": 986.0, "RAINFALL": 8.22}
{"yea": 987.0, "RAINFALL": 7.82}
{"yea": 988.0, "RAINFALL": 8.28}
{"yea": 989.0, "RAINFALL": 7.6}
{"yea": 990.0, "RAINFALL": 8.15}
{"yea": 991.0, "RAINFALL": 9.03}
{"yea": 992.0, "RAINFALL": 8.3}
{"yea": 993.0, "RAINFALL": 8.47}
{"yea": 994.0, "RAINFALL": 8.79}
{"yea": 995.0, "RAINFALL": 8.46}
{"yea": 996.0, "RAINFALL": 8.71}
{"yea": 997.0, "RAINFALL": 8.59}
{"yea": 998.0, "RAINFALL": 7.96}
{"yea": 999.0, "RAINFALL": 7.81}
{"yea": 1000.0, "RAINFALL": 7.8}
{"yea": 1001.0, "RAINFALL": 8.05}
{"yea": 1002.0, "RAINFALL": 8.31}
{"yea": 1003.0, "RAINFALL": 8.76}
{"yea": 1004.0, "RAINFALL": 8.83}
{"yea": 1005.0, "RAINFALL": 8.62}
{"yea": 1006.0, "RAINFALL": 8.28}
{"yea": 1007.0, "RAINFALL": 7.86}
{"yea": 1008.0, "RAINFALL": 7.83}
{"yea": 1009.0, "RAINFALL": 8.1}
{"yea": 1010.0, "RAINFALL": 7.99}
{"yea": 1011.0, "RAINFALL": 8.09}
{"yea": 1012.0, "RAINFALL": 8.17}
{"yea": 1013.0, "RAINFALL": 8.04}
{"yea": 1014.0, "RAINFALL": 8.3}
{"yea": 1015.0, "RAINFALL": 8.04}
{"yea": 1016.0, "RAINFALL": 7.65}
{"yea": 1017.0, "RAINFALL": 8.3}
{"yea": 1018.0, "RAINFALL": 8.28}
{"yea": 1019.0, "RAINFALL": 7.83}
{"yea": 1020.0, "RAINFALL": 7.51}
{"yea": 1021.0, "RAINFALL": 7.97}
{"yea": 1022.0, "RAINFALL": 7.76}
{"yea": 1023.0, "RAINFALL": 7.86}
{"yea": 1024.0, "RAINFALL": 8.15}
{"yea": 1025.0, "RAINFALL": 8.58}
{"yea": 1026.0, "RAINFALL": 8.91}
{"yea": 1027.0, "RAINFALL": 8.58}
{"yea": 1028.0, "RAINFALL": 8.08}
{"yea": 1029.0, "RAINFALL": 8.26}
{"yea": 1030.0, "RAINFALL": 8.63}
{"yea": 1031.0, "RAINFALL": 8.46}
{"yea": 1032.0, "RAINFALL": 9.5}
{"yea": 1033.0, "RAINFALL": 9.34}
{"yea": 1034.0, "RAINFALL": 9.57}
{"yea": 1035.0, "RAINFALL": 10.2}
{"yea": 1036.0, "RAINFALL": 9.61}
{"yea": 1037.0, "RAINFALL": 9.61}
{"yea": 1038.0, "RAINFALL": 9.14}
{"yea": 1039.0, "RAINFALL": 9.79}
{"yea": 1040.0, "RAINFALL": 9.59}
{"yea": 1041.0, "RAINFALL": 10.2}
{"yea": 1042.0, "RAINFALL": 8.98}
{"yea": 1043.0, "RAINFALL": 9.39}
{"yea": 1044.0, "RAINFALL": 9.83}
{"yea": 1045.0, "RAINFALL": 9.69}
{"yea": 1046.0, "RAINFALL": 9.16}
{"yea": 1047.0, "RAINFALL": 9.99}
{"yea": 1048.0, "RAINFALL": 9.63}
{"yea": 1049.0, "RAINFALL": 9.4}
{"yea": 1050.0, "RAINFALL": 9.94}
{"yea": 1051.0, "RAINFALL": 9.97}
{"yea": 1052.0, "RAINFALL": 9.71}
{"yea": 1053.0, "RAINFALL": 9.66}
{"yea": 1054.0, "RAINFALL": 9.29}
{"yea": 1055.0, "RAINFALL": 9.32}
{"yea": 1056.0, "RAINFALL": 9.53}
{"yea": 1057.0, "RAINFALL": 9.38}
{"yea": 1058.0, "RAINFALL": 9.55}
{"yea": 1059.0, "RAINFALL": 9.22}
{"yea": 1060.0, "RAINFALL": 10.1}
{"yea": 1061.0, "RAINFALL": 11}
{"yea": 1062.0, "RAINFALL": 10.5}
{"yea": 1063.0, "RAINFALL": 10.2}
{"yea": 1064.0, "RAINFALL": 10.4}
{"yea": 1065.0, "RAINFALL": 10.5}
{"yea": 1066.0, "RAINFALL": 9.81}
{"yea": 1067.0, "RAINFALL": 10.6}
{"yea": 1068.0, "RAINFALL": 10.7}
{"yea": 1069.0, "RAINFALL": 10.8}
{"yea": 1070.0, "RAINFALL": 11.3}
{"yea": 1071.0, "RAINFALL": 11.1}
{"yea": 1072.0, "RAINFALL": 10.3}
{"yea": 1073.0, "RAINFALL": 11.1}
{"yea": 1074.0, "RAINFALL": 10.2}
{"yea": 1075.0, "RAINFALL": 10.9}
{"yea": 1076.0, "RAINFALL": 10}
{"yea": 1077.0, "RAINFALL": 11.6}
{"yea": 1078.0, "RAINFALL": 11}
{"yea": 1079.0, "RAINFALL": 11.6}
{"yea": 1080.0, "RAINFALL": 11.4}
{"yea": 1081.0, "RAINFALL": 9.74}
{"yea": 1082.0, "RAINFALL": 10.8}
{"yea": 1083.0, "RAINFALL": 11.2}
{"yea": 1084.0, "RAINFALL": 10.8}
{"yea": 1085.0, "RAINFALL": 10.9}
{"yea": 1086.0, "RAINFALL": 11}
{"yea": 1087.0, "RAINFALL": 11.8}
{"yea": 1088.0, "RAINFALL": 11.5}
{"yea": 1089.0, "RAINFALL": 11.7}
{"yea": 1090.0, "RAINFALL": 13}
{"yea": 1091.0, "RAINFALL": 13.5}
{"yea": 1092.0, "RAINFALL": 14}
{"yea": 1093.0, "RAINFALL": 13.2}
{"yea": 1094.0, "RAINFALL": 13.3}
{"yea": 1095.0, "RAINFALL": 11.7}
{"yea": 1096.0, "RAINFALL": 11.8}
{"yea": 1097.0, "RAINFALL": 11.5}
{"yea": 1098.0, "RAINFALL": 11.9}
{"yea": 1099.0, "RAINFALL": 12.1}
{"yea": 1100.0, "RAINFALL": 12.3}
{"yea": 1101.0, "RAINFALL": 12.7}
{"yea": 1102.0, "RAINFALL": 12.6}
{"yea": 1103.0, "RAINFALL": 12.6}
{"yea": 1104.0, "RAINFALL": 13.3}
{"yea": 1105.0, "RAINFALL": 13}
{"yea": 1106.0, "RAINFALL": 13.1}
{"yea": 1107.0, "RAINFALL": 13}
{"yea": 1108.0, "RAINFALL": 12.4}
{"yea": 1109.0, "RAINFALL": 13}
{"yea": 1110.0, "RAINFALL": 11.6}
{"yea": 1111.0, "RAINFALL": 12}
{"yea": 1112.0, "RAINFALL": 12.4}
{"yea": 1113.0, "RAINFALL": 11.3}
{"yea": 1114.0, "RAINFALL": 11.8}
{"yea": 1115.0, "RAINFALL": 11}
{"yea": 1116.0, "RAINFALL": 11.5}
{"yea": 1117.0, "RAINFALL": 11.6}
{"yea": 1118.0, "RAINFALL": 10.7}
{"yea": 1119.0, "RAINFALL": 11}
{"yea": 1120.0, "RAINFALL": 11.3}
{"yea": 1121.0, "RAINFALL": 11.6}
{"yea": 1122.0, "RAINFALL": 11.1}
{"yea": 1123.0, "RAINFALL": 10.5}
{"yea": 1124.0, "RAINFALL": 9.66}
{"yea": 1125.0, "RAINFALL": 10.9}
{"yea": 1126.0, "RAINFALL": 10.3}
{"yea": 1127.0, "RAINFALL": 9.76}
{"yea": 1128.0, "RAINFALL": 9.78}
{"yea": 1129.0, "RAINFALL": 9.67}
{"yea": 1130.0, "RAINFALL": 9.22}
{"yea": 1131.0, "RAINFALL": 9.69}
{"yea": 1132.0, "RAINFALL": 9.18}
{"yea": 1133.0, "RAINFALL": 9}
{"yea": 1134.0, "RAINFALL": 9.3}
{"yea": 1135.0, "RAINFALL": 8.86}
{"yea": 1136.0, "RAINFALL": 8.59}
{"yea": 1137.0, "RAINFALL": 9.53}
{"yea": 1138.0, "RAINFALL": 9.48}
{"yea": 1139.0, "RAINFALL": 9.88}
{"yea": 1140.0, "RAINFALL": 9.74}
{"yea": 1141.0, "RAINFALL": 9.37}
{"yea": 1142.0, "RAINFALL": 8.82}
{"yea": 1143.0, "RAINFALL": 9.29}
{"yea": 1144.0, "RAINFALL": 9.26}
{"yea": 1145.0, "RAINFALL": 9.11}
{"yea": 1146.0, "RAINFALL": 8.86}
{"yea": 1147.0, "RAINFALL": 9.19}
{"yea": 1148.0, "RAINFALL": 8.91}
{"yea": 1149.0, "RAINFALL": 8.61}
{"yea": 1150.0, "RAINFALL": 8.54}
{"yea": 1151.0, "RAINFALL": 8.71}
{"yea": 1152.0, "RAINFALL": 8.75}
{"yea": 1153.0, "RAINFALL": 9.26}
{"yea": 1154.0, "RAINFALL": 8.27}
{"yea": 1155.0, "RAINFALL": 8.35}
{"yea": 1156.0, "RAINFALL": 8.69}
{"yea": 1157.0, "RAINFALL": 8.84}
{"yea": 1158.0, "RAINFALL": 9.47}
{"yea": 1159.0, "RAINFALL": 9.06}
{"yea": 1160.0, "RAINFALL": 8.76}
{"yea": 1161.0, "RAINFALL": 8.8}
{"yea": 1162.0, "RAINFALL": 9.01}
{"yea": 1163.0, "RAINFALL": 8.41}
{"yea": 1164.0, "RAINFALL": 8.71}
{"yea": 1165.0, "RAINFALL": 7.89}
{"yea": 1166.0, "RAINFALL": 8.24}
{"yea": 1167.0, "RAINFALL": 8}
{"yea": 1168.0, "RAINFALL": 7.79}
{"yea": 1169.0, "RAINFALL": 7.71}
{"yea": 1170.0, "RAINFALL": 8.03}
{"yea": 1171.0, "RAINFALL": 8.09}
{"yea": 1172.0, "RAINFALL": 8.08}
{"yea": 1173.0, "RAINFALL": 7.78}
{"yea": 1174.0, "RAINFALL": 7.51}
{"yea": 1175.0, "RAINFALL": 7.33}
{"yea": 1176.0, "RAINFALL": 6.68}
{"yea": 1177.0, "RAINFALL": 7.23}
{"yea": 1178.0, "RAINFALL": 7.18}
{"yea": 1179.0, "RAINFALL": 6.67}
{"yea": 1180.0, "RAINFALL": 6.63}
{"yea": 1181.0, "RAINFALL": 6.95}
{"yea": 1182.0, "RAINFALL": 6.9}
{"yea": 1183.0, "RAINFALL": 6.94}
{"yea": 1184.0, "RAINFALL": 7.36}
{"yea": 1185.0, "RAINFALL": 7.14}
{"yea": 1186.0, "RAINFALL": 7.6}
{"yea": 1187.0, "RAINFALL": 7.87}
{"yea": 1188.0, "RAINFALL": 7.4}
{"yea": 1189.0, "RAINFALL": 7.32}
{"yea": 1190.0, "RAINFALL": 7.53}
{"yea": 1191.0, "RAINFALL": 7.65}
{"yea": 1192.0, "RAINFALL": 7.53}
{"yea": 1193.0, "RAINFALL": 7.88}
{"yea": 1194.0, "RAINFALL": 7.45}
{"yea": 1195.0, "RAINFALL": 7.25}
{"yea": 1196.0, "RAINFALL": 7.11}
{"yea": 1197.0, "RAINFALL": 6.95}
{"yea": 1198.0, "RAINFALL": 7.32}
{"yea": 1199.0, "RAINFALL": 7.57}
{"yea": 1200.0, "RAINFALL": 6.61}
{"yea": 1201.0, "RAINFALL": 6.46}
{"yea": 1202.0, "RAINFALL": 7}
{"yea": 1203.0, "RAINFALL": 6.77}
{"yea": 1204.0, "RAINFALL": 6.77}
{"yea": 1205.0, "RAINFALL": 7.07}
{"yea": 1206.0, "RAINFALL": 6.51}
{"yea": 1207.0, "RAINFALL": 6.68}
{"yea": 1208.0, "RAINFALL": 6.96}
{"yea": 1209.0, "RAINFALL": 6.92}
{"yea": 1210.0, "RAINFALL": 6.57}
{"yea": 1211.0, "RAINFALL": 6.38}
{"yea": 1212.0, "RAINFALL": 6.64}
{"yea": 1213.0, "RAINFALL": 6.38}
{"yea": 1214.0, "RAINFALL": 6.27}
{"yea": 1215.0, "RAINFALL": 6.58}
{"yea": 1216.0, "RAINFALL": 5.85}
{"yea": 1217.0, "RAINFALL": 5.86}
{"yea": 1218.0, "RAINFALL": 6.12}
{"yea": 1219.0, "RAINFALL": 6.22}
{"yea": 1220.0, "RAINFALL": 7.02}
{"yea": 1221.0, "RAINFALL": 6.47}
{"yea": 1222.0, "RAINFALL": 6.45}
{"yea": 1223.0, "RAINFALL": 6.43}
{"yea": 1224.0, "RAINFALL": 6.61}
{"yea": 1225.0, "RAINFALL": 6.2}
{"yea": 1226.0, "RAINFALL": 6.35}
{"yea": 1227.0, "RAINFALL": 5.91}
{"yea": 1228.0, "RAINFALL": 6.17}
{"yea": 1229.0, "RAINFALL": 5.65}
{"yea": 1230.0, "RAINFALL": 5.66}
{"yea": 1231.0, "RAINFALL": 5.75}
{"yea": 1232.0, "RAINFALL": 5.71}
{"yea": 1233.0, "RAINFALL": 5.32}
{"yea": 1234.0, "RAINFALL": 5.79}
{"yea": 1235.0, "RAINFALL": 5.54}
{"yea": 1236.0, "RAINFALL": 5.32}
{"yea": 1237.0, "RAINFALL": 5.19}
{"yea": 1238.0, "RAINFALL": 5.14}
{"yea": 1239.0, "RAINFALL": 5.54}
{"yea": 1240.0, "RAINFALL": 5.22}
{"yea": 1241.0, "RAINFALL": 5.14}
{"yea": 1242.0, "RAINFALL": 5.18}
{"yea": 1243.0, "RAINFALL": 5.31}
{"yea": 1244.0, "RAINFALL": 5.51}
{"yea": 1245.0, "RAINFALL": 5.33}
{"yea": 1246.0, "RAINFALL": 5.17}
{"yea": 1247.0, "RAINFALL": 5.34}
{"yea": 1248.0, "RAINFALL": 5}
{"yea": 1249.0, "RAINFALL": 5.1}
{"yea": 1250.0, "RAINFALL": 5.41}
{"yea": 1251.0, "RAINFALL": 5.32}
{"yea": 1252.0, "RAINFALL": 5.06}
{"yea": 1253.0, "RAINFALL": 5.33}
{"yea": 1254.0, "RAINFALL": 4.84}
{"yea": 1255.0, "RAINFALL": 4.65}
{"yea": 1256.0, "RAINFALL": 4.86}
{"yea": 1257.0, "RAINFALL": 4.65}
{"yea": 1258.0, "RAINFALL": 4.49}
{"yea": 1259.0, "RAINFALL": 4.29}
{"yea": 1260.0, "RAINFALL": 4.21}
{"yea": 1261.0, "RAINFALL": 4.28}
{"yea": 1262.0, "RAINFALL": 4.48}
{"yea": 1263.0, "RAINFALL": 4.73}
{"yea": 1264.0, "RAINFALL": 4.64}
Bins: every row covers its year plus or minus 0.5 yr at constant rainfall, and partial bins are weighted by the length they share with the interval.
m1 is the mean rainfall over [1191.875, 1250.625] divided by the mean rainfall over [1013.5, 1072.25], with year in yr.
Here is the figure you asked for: 0.66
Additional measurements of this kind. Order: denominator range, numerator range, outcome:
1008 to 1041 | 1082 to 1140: 1.32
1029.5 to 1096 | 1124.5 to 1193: 0.81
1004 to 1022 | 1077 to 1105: 1.48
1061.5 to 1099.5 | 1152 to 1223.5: 0.65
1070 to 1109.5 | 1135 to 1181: 0.71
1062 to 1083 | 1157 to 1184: 0.73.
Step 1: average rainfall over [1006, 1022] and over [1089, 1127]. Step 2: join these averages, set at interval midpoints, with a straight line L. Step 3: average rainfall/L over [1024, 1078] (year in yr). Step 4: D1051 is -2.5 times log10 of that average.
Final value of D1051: -0.03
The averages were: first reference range 8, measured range 9.78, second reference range 12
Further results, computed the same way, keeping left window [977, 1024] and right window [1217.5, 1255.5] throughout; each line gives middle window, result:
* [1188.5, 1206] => -0.186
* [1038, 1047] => -0.235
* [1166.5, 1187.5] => -0.182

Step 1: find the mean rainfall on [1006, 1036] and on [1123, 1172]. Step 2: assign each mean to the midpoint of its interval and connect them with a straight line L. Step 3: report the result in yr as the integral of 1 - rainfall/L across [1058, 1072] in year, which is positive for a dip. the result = -3.0 yr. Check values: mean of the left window 8.36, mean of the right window 8.99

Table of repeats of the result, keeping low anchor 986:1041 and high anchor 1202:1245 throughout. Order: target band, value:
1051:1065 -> -3.4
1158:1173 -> -3.6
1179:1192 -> -1.5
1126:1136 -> -3.2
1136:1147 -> -3.6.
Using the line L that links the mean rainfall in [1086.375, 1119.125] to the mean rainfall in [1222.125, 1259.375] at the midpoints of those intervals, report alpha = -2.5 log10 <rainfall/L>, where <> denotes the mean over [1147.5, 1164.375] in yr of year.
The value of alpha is 0.10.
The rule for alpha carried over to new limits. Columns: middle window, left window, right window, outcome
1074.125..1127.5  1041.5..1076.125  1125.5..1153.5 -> -0.21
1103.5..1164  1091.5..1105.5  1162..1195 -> 0.03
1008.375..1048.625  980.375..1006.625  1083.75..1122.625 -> 0.09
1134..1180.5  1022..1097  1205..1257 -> -0.10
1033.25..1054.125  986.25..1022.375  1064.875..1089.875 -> 0.00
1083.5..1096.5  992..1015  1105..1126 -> -0.13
